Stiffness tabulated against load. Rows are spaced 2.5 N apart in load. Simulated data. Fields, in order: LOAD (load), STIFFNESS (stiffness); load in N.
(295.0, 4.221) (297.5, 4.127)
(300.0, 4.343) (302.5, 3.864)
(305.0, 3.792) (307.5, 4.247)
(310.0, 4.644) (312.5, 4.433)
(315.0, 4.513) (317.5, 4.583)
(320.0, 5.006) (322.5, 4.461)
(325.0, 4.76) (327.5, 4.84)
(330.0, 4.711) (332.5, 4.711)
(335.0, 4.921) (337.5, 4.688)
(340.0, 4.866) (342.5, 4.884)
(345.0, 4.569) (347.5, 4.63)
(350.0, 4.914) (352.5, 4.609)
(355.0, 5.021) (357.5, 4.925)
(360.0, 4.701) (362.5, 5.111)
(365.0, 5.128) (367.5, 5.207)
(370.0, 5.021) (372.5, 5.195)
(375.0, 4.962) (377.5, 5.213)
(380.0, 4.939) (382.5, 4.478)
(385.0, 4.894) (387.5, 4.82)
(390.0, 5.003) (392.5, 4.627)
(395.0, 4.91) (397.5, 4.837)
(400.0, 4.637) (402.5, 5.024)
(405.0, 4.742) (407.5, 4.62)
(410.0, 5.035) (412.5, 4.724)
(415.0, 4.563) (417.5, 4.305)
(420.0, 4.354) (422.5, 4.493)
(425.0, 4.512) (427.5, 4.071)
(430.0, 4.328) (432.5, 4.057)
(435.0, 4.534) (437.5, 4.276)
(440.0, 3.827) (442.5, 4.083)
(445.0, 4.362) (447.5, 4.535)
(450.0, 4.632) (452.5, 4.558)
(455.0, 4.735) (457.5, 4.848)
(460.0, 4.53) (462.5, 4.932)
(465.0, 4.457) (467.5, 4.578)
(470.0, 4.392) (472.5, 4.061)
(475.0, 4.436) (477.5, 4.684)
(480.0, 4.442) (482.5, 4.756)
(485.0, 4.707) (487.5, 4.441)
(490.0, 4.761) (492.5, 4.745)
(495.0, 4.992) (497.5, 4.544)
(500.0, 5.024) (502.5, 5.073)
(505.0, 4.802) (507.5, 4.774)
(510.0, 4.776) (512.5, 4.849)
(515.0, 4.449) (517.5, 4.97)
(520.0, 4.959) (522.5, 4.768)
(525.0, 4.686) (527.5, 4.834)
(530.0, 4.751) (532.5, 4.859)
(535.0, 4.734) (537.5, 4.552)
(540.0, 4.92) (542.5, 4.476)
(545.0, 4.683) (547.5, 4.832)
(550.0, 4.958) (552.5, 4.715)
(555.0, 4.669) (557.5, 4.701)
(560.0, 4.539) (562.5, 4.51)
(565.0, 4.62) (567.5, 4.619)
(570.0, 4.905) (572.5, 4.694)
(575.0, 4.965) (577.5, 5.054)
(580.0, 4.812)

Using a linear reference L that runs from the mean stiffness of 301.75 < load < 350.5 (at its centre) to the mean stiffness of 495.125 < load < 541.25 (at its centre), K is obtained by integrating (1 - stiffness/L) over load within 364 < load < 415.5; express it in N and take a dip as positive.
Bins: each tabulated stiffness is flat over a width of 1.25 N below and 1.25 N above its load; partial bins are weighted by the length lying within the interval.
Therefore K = -2.4 N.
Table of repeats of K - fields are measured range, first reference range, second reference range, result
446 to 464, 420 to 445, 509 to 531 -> -1.2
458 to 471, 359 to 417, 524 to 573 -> 0.6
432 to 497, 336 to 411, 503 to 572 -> 3.8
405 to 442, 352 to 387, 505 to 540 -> 3.7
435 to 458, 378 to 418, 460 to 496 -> 1.2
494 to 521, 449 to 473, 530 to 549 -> -1.0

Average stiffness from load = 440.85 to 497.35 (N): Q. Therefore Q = 4.57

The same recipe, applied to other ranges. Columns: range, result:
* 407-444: 4.38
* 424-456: 4.34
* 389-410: 4.81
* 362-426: 4.82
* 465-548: 4.7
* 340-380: 4.94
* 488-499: 4.74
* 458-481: 4.51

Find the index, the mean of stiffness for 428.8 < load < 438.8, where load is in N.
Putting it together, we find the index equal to 4.3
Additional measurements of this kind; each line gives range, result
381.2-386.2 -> 4.69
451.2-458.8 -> 4.71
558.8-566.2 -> 4.56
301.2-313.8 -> 4.2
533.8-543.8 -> 4.67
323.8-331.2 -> 4.77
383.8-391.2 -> 4.91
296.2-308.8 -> 4.08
